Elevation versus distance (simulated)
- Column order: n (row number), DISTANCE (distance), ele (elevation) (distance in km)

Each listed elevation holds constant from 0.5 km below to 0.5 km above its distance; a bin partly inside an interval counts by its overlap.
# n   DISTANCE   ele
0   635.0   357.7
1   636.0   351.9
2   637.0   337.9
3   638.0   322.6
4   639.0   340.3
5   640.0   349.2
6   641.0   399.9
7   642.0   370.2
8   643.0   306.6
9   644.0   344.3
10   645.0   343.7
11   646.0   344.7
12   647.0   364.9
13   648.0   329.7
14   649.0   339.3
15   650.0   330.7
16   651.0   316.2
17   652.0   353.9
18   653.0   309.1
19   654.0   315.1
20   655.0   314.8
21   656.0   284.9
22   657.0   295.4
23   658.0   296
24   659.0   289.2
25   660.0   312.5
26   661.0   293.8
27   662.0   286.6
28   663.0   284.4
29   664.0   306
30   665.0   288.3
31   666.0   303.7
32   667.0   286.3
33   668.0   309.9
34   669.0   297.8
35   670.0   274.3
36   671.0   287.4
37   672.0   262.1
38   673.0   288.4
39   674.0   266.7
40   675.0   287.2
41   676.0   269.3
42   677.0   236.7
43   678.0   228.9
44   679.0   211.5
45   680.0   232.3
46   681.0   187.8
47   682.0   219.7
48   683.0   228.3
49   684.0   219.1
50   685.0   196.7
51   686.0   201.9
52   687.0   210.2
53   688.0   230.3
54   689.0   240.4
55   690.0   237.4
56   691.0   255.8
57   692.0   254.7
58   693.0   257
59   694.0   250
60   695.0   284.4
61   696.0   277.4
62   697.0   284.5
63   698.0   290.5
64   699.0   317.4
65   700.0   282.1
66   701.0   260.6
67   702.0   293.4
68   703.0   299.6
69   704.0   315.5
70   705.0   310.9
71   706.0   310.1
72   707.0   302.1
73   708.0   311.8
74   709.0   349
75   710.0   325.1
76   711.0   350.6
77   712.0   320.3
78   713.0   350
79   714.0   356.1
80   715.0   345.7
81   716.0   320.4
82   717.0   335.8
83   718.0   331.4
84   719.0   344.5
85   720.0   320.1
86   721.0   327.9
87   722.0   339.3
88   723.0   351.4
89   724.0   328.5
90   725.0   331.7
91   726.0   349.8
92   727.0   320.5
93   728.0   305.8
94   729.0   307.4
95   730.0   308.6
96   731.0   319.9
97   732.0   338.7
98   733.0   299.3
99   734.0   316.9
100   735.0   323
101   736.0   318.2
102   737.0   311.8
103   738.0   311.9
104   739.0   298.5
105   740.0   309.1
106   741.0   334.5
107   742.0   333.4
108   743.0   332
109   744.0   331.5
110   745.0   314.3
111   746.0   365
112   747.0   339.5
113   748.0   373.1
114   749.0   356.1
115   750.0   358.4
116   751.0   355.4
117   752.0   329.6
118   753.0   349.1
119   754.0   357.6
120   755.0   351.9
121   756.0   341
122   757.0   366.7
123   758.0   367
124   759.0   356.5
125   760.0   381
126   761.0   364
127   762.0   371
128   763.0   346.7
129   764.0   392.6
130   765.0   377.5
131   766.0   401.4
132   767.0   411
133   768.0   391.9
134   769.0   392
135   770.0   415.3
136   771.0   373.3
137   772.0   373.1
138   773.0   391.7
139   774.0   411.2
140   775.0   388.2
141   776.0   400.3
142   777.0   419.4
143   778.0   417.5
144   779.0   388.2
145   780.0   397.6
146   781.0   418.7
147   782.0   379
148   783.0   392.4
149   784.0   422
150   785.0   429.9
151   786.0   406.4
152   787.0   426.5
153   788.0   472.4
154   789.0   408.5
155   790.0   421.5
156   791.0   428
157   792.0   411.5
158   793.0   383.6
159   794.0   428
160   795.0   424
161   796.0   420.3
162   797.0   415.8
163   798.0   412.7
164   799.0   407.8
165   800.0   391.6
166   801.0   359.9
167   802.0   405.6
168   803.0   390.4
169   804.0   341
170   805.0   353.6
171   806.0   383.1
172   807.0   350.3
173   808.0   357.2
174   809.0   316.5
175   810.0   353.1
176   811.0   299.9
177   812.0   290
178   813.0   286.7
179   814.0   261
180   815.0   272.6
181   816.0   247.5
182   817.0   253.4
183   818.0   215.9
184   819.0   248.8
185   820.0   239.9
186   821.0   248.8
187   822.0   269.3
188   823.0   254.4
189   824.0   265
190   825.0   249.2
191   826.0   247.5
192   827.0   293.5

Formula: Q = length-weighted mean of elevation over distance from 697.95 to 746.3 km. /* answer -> 322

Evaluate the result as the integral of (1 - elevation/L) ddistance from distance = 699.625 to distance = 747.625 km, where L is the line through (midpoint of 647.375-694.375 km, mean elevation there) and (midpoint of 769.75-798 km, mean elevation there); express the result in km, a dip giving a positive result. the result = 1.8 km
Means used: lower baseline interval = 272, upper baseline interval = 409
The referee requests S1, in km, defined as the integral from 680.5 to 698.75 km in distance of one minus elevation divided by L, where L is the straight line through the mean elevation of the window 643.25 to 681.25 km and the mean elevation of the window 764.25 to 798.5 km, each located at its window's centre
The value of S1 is 4.5 km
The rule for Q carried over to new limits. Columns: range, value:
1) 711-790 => 360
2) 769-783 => 398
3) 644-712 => 284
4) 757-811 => 392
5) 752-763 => 359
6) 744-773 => 367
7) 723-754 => 330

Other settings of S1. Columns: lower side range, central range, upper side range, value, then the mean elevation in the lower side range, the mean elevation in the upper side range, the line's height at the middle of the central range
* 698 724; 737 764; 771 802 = 1.5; 322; 408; 367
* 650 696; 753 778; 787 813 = -2.0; 269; 384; 353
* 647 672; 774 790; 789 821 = -3.3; 305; 347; 340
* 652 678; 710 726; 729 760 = -0.8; 290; 336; 321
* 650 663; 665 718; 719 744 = 6.1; 306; 323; 314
